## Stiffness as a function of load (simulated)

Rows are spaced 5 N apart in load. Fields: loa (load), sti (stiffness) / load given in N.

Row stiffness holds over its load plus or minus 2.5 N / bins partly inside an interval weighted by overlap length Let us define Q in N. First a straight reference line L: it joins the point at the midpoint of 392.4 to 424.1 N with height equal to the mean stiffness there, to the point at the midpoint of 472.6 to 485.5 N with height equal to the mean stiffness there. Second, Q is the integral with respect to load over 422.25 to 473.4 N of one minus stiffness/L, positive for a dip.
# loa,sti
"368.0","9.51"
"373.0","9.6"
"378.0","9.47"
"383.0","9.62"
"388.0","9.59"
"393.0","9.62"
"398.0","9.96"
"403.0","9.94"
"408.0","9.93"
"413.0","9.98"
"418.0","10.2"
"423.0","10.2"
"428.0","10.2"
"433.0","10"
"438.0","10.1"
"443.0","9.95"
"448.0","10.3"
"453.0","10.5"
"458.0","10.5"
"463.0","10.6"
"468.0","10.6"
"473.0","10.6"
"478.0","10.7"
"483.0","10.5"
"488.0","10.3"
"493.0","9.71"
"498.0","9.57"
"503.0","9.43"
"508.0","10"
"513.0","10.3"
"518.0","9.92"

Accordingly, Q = 0.07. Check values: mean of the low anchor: 9.99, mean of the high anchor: 10.6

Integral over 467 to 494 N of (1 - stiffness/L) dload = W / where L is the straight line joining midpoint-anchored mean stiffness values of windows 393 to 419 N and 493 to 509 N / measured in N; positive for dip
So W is -2.00 N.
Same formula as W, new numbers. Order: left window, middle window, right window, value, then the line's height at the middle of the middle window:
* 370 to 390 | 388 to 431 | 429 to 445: -0.74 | 9.81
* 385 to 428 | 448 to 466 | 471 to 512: -0.84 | 10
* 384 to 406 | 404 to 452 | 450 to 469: 0.28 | 10.2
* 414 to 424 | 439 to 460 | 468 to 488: 0.16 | 10.4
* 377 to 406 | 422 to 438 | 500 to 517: -0.56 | 9.78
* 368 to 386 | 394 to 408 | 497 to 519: -0.44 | 9.61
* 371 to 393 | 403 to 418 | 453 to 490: -0.17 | 9.88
